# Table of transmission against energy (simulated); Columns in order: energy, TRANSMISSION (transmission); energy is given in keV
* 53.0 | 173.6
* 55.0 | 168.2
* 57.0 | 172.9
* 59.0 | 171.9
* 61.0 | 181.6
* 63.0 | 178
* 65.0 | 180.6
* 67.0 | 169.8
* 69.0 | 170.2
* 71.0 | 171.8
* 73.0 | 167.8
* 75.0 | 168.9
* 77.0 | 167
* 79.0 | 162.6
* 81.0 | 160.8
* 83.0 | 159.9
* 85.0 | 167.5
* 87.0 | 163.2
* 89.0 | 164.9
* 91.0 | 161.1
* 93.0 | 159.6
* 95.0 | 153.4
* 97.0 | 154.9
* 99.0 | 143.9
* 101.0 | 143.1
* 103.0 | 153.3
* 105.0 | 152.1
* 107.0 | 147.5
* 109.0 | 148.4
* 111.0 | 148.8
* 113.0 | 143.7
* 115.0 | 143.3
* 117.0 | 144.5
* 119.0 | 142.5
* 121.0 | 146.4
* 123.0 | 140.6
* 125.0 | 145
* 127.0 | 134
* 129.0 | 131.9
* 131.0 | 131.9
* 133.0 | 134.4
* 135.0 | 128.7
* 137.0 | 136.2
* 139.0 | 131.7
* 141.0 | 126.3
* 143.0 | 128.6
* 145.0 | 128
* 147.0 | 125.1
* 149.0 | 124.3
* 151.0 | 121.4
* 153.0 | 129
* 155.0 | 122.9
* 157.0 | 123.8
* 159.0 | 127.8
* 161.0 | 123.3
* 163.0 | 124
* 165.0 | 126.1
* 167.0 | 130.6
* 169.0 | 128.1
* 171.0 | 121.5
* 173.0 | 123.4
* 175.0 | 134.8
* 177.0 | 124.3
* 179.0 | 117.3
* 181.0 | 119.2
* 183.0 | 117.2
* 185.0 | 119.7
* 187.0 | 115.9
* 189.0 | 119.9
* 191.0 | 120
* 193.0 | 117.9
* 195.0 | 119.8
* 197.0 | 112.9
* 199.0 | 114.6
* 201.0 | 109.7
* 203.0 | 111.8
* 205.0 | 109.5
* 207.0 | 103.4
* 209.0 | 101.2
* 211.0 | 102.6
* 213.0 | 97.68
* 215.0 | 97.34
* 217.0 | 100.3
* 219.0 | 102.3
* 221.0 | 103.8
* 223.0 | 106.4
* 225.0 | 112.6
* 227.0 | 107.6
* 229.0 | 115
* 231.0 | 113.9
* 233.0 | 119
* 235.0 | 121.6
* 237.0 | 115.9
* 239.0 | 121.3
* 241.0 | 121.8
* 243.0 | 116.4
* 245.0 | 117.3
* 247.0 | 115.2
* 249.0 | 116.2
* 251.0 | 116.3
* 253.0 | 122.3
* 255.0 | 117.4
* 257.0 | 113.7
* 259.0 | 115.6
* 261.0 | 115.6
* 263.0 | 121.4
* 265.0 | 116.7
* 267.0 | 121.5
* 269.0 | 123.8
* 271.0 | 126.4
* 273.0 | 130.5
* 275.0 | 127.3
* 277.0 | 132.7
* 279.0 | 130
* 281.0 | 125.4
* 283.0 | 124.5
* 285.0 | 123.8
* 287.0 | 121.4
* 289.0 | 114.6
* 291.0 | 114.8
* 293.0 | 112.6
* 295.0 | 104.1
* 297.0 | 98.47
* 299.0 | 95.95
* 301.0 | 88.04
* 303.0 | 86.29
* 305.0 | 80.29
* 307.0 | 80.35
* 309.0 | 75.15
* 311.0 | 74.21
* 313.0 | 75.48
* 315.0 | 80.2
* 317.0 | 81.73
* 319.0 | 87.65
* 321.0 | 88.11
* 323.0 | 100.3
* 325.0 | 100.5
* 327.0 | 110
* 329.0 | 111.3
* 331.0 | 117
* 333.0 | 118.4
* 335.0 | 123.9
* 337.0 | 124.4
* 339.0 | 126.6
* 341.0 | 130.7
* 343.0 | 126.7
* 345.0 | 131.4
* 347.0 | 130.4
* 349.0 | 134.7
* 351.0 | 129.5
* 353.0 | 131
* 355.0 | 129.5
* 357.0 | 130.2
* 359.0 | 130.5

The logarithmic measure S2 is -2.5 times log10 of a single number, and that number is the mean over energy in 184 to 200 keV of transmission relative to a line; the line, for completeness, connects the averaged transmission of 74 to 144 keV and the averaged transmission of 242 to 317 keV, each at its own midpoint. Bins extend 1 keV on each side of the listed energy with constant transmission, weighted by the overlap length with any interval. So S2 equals 0.10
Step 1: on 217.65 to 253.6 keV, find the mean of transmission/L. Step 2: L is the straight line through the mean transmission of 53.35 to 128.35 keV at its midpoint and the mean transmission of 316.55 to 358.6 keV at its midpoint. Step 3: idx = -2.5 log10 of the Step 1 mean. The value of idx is 0.18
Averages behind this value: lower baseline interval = 158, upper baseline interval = 118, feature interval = 114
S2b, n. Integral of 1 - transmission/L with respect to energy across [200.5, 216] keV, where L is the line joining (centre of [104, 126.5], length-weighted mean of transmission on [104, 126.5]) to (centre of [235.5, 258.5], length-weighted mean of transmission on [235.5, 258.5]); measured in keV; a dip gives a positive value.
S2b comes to 2.7 keV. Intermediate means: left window 145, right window 118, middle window 104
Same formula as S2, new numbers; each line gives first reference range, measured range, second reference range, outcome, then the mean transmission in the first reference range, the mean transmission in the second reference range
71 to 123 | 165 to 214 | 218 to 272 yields 0.13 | 155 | 116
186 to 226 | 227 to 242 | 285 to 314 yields -0.13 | 109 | 95.4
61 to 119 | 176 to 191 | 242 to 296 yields 0.16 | 159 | 120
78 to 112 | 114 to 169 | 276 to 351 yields 0.11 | 156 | 108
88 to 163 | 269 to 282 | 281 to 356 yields -0.12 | 139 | 108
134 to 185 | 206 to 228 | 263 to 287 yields 0.21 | 126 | 125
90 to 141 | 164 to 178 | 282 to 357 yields 0.06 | 144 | 108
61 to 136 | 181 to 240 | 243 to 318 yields 0.14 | 154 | 109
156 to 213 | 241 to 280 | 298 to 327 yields -0.22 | 118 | 86.2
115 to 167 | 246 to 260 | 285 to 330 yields -0.09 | 131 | 95.3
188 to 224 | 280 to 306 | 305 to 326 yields -0.20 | 108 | 84.2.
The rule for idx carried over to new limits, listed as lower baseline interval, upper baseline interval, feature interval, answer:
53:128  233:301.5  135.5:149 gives 0.14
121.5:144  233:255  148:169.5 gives 0.04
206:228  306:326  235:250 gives -0.20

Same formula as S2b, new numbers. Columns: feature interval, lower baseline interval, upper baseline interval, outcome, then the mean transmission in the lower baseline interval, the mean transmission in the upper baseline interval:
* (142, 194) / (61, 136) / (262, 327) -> 4.98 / 154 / 105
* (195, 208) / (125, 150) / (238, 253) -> 1.29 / 131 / 118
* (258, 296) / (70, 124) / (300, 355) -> -1.52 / 155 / 106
